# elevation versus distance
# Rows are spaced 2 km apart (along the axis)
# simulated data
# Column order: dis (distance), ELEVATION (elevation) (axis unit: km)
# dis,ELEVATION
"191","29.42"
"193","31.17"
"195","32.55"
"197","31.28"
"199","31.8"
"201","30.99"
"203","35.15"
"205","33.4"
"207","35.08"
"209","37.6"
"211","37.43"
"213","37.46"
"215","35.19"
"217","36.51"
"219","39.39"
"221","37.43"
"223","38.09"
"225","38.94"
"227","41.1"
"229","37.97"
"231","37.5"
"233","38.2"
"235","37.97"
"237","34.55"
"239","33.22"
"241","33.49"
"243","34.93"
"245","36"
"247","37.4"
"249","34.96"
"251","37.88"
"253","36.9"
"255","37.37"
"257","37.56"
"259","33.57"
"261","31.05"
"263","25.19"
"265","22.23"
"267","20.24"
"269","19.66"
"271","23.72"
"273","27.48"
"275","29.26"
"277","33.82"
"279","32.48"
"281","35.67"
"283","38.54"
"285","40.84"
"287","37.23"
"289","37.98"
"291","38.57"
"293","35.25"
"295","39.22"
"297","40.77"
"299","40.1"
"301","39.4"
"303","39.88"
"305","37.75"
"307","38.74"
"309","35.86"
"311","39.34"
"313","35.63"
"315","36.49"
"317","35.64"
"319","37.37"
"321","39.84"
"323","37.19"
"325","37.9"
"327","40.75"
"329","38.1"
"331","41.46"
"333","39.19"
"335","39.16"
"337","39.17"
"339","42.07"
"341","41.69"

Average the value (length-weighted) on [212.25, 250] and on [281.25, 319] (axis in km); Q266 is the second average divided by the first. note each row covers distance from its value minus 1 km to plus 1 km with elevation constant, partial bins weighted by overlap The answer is 1.03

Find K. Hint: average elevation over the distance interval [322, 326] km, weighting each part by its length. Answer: 37.5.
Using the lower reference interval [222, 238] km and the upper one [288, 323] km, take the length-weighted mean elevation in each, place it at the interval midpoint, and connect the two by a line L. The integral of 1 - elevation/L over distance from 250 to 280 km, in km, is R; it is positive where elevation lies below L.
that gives 6.4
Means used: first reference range 38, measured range 29.9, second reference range 38.1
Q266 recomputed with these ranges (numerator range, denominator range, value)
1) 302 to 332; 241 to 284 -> 1.20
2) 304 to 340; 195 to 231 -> 1.06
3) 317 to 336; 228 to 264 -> 1.10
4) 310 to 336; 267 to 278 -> 1.46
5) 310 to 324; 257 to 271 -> 1.43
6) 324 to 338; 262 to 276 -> 1.64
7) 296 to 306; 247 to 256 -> 1.07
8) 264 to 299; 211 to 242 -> 0.88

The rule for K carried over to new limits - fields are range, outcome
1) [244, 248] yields 36.7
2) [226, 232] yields 38.9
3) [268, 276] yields 25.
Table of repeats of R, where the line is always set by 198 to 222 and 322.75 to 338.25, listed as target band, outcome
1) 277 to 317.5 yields 0.59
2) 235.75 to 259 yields 0.62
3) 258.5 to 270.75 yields 4.06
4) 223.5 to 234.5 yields -0.76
